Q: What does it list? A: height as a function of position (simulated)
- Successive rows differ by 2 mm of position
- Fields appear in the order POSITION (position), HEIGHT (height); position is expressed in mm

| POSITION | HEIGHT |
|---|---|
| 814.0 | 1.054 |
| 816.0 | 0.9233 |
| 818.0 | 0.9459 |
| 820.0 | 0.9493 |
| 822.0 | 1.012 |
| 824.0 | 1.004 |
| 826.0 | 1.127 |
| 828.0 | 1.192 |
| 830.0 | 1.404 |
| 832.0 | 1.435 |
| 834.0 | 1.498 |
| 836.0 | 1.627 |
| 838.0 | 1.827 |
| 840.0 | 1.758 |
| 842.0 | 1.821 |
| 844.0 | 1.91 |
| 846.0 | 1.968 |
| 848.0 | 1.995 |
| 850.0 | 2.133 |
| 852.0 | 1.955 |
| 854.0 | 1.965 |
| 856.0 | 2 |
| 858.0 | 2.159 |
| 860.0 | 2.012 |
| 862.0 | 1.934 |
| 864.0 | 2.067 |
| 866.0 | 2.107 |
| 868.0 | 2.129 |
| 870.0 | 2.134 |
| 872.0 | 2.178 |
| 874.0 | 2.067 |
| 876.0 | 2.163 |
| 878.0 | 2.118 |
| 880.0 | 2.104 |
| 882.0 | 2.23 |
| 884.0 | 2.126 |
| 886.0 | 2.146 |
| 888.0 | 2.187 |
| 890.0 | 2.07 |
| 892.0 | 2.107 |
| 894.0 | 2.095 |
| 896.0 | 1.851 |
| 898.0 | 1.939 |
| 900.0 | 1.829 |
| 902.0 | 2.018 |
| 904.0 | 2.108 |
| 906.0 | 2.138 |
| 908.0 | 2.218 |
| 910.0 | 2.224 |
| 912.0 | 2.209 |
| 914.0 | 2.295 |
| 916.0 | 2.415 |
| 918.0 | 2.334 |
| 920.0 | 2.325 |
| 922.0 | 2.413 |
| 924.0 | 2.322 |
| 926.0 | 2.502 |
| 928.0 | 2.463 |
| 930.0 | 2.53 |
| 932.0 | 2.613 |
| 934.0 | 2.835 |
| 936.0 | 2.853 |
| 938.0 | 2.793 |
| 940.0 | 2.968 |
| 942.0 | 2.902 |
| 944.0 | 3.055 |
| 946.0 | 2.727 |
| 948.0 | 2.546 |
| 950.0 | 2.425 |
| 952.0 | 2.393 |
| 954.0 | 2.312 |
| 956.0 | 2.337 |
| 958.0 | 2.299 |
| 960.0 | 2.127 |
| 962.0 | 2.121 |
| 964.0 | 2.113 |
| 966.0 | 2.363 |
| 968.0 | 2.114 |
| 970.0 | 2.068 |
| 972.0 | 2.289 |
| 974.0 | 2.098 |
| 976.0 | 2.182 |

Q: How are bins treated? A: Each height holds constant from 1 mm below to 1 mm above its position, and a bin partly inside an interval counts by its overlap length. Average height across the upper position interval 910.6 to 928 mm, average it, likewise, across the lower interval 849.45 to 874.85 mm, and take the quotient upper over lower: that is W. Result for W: 1.14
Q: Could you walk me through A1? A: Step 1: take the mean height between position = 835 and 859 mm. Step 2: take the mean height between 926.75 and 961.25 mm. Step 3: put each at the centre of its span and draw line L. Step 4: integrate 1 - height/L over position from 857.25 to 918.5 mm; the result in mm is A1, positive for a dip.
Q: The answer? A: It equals 2.4 mm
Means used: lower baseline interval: 1.93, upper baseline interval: 2.59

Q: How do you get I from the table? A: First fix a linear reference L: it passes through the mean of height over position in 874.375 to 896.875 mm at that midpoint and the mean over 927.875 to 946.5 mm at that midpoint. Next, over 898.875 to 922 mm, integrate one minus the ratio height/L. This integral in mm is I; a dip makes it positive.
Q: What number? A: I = 2.3 mm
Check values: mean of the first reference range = 2.11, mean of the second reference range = 2.79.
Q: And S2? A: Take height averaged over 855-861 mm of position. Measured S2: 2.06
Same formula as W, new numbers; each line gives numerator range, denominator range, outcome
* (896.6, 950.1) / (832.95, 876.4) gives 1.24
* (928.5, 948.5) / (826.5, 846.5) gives 1.71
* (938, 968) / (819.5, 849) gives 1.64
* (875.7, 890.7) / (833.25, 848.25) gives 1.19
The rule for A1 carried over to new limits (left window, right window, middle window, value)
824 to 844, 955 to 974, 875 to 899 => -4.1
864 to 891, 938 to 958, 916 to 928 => 0.3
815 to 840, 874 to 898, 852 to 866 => -2.5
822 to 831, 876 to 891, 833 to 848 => -4.1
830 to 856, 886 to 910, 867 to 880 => -1.2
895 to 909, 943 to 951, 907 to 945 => -2.6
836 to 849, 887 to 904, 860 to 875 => -1.1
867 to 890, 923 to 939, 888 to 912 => 2.8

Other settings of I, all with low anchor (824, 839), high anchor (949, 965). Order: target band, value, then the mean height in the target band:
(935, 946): -3.79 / 2.9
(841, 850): -2.60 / 1.95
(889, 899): -0.95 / 2.01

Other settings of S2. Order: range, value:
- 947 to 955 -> 2.42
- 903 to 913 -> 2.18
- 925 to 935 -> 2.59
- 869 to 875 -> 2.13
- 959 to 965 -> 2.12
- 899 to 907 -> 2.02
